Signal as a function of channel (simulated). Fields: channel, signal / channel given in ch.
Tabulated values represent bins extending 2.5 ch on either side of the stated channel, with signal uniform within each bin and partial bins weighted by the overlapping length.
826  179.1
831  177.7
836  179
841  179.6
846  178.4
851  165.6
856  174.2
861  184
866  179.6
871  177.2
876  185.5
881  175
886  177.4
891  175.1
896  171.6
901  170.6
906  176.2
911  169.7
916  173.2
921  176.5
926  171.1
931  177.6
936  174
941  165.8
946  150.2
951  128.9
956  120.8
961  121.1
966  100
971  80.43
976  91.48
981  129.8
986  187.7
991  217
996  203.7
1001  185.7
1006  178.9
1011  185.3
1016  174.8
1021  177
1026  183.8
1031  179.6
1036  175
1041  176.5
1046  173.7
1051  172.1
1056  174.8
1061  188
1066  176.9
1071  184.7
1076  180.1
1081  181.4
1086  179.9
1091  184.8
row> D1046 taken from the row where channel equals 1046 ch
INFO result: 173.7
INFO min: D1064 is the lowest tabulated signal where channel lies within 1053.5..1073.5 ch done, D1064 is 174.8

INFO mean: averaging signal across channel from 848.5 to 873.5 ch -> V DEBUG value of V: 176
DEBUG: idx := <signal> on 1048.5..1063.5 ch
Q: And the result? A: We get 178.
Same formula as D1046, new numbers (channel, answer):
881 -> 175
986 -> 187.7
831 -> 177.7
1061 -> 188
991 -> 217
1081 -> 181.4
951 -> 128.9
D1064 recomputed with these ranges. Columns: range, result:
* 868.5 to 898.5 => 171.6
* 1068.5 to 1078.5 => 180.1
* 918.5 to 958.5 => 120.8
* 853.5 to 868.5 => 174.2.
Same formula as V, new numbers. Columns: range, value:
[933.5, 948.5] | 163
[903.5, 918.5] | 173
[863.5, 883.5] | 179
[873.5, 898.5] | 177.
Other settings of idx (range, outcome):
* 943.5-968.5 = 124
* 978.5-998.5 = 185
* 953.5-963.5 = 121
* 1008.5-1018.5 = 180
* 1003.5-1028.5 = 180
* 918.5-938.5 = 175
